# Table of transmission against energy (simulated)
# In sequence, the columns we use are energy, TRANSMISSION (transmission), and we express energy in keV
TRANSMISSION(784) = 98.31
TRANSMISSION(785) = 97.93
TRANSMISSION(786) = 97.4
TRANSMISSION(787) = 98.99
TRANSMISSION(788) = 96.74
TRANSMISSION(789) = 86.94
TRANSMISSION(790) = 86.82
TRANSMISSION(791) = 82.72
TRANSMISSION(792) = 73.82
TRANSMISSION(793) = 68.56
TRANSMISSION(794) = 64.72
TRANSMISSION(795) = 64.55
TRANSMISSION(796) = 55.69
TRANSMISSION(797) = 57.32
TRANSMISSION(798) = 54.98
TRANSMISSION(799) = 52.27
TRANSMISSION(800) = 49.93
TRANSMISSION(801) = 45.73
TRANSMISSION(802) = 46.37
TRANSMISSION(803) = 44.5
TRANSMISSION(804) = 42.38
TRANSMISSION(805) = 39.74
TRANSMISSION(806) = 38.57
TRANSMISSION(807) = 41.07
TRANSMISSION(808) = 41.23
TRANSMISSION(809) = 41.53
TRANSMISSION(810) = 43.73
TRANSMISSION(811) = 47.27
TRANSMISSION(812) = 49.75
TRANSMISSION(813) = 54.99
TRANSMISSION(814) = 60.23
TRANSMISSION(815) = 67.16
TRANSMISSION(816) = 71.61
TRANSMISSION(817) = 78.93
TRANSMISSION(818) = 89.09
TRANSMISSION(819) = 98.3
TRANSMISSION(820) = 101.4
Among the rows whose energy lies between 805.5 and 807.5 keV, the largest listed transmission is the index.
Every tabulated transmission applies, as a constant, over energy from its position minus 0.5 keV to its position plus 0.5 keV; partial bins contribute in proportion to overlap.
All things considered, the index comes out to 41.07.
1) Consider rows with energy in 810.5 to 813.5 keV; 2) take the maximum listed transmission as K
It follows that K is 54.99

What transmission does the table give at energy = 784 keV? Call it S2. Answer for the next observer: 98.31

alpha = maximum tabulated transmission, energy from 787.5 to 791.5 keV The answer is 96.74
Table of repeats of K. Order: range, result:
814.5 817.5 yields 78.93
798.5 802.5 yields 52.27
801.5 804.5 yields 46.37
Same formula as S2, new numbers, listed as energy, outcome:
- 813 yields 54.99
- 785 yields 97.93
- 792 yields 73.82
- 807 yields 41.07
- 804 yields 42.38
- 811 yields 47.27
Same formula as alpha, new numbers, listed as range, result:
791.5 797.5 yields 73.82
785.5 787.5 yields 98.99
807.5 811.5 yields 47.27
